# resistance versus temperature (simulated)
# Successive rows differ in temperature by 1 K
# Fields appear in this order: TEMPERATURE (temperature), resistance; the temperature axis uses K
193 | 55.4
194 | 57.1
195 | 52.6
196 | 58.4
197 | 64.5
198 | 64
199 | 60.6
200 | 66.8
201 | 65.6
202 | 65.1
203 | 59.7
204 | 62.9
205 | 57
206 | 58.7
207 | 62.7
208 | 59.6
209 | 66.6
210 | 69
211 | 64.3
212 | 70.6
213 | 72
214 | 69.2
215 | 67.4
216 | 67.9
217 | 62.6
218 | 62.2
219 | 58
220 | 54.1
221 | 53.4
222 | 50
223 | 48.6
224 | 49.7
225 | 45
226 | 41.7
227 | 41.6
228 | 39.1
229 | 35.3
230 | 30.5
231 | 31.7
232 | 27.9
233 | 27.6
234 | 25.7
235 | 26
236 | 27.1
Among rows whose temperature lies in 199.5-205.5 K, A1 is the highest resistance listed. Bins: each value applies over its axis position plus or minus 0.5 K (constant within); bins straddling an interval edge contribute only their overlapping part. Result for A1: 66.8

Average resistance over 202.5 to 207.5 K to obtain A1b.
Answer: 60.2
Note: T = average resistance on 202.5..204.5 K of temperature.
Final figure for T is 61.3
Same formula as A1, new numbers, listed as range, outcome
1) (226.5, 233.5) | 41.6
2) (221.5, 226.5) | 50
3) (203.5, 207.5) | 62.9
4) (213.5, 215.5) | 69.2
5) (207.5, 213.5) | 72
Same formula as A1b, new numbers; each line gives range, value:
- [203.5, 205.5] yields 60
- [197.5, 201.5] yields 64.2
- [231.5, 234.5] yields 27.1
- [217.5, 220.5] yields 58.1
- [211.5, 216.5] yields 69.4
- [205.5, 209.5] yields 61.9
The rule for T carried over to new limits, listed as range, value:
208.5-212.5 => 67.6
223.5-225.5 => 47.4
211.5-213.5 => 71.3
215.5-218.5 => 64.2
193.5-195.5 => 54.9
